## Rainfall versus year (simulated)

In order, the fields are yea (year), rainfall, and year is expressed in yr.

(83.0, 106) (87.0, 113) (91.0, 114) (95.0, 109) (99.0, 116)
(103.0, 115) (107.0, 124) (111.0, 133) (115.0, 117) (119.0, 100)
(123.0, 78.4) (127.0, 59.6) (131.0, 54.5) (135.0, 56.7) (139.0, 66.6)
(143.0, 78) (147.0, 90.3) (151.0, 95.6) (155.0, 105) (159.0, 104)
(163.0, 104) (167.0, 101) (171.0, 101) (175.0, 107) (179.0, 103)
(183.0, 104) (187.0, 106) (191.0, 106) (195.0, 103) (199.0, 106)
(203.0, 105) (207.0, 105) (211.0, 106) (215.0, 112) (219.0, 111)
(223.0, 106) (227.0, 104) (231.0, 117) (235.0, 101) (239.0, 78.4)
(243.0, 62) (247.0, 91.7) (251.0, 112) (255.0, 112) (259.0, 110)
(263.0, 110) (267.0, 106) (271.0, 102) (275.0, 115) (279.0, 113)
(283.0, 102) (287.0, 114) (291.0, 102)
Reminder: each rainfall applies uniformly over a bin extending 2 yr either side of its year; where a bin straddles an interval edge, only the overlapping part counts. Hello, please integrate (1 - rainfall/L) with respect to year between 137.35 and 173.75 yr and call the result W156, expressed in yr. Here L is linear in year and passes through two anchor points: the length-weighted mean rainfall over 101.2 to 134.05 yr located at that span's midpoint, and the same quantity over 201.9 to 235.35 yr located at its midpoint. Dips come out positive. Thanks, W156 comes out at 2.3 yr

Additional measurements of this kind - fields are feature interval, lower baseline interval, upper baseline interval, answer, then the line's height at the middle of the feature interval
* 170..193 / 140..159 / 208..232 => -1.15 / 99.7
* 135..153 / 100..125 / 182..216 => 4.87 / 109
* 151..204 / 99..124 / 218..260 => 1.15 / 106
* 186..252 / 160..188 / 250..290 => 2.84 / 106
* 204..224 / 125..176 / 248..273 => -1.88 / 98.7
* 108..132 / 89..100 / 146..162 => 3.18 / 107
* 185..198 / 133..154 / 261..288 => -2.22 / 89.7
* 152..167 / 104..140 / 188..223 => -0.98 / 97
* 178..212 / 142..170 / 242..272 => -1.91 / 99.3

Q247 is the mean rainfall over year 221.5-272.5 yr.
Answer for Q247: 101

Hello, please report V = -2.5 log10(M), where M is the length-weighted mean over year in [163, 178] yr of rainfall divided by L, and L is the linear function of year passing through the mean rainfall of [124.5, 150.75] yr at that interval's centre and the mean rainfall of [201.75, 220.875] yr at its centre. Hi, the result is -0.19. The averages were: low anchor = 69.7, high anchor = 108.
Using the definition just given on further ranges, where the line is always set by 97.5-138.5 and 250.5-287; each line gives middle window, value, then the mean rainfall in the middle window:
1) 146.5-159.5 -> -0.02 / 99.1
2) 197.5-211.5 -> -0.03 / 105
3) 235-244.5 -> 0.35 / 77.1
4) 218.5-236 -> -0.03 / 108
